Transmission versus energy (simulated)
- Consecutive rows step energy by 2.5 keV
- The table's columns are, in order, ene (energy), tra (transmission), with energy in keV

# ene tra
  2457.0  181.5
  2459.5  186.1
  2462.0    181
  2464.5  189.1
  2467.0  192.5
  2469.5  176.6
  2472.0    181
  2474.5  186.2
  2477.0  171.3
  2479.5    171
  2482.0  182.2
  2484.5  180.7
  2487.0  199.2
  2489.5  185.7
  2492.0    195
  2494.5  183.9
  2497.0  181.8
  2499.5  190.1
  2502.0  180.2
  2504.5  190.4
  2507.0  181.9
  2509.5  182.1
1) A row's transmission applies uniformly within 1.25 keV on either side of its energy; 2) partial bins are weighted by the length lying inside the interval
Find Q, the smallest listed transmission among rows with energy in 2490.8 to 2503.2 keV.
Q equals 180.2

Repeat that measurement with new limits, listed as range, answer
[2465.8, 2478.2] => 171.3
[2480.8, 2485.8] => 180.7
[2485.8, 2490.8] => 185.7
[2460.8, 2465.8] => 181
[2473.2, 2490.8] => 171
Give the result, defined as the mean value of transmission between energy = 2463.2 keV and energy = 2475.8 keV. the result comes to 185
